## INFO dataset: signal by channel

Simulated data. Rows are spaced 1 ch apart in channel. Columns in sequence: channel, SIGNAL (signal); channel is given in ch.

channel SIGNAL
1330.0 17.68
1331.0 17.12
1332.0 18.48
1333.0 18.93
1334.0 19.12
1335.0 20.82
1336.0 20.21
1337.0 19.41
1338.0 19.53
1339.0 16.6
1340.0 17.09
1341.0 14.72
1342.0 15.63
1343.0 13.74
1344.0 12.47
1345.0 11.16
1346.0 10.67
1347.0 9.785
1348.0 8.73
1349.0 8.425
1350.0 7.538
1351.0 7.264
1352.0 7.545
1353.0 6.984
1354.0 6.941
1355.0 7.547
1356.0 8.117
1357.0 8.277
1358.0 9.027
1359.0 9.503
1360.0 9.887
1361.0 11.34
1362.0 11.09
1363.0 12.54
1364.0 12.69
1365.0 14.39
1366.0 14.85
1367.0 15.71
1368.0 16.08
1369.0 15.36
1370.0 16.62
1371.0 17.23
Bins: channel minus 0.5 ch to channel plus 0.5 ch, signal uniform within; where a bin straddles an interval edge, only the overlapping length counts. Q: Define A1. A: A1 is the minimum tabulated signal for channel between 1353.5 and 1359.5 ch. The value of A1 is 6.941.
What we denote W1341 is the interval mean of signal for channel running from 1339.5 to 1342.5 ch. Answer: 15.8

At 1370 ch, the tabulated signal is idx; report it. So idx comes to 16.62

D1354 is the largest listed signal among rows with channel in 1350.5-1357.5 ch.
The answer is 8.277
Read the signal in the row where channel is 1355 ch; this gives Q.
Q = 7.547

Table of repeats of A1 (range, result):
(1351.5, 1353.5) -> 6.984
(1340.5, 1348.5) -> 8.73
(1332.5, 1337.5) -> 18.93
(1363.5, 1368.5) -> 12.69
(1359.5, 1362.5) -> 9.887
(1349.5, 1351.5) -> 7.264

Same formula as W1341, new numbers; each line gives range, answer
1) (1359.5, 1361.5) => 10.6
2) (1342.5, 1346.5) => 12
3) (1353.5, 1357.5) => 7.72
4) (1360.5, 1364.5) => 11.9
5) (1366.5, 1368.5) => 15.9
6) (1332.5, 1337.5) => 19.7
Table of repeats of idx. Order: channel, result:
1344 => 12.47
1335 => 20.82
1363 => 12.54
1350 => 7.538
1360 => 9.887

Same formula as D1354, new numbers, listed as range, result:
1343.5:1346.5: 12.47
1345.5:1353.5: 10.67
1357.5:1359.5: 9.503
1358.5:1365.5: 14.39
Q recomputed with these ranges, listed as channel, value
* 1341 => 14.72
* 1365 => 14.39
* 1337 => 19.41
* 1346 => 10.67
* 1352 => 7.545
